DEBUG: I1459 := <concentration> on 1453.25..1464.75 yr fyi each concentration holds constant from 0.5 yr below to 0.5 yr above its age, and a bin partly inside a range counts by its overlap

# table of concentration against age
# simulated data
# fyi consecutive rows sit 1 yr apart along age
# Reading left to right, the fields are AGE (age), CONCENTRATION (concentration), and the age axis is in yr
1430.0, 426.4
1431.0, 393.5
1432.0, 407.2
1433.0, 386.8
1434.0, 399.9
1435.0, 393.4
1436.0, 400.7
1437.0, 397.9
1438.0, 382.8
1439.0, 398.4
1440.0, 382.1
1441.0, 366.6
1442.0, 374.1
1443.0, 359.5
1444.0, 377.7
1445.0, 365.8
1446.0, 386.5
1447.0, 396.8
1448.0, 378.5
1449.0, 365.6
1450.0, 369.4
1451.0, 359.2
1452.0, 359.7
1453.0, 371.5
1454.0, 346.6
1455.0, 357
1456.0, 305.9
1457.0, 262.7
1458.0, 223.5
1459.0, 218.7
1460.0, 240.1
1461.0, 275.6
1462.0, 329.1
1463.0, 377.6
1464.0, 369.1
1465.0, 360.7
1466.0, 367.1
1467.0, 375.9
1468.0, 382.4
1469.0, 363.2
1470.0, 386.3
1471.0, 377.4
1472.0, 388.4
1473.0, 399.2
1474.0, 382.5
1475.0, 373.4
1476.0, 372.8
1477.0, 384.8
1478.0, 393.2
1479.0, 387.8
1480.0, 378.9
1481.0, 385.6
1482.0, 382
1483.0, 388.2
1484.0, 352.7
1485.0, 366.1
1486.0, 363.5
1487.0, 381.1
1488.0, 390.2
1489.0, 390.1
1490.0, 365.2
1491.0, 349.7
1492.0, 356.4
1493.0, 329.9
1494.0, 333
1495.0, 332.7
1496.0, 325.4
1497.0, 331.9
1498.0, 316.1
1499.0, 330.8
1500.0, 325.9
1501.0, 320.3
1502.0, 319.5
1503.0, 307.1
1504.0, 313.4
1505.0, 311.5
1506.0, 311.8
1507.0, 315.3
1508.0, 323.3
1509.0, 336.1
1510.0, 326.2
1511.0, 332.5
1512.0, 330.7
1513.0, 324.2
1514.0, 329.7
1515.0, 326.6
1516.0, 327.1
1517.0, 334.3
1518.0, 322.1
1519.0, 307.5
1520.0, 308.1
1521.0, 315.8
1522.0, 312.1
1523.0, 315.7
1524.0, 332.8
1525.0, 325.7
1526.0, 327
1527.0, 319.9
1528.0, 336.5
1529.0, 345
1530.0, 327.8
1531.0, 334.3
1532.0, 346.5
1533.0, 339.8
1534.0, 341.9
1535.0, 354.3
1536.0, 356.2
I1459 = 303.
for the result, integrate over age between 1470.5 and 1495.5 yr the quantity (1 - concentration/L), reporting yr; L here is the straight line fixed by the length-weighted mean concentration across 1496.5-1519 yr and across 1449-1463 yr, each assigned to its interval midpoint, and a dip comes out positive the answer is -4.2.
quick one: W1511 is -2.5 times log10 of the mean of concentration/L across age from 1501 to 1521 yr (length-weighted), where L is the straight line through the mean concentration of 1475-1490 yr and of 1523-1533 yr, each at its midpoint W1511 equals 0.09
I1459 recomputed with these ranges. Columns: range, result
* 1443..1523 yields 345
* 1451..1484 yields 352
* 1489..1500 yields 339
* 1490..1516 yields 327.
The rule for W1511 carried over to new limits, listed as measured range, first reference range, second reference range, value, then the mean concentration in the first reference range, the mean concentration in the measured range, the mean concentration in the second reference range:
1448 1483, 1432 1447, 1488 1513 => 0.03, 385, 353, 332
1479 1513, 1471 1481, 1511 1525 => 0.04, 384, 344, 323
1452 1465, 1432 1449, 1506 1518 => 0.19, 384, 311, 327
